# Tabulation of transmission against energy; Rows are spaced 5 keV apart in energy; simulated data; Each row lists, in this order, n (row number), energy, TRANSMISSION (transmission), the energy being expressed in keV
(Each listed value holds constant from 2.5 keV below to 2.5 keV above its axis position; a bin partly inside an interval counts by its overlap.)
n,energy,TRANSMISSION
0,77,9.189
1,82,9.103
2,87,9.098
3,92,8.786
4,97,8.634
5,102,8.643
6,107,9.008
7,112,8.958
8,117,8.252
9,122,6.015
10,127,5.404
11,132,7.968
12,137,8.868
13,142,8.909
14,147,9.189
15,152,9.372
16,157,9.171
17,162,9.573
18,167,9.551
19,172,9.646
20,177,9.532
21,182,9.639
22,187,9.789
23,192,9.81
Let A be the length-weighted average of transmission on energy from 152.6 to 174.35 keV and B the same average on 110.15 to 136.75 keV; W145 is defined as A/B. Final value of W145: 1.3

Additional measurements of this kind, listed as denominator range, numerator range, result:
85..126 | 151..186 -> 1.15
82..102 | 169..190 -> 1.09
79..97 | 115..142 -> 0.83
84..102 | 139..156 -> 1.04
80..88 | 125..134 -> 0.73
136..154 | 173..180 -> 1.05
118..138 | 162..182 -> 1.37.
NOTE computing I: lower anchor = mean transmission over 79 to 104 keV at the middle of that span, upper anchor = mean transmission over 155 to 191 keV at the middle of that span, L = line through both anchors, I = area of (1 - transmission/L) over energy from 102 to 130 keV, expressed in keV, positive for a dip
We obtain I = 4.4 keV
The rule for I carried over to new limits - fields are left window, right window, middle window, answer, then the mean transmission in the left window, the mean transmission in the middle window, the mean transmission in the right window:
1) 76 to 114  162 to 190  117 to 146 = 5.2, 8.92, 7.59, 9.63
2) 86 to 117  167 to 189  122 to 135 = 3.5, 8.79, 6.64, 9.64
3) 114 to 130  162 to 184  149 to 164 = -1.2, 6.68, 9.36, 9.59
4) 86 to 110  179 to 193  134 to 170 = 0.6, 8.82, 9.22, 9.73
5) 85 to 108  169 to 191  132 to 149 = 0.8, 8.82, 8.83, 9.66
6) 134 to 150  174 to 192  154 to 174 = -0.3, 8.97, 9.48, 9.67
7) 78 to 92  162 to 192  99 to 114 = 0.5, 9.05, 8.86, 9.64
